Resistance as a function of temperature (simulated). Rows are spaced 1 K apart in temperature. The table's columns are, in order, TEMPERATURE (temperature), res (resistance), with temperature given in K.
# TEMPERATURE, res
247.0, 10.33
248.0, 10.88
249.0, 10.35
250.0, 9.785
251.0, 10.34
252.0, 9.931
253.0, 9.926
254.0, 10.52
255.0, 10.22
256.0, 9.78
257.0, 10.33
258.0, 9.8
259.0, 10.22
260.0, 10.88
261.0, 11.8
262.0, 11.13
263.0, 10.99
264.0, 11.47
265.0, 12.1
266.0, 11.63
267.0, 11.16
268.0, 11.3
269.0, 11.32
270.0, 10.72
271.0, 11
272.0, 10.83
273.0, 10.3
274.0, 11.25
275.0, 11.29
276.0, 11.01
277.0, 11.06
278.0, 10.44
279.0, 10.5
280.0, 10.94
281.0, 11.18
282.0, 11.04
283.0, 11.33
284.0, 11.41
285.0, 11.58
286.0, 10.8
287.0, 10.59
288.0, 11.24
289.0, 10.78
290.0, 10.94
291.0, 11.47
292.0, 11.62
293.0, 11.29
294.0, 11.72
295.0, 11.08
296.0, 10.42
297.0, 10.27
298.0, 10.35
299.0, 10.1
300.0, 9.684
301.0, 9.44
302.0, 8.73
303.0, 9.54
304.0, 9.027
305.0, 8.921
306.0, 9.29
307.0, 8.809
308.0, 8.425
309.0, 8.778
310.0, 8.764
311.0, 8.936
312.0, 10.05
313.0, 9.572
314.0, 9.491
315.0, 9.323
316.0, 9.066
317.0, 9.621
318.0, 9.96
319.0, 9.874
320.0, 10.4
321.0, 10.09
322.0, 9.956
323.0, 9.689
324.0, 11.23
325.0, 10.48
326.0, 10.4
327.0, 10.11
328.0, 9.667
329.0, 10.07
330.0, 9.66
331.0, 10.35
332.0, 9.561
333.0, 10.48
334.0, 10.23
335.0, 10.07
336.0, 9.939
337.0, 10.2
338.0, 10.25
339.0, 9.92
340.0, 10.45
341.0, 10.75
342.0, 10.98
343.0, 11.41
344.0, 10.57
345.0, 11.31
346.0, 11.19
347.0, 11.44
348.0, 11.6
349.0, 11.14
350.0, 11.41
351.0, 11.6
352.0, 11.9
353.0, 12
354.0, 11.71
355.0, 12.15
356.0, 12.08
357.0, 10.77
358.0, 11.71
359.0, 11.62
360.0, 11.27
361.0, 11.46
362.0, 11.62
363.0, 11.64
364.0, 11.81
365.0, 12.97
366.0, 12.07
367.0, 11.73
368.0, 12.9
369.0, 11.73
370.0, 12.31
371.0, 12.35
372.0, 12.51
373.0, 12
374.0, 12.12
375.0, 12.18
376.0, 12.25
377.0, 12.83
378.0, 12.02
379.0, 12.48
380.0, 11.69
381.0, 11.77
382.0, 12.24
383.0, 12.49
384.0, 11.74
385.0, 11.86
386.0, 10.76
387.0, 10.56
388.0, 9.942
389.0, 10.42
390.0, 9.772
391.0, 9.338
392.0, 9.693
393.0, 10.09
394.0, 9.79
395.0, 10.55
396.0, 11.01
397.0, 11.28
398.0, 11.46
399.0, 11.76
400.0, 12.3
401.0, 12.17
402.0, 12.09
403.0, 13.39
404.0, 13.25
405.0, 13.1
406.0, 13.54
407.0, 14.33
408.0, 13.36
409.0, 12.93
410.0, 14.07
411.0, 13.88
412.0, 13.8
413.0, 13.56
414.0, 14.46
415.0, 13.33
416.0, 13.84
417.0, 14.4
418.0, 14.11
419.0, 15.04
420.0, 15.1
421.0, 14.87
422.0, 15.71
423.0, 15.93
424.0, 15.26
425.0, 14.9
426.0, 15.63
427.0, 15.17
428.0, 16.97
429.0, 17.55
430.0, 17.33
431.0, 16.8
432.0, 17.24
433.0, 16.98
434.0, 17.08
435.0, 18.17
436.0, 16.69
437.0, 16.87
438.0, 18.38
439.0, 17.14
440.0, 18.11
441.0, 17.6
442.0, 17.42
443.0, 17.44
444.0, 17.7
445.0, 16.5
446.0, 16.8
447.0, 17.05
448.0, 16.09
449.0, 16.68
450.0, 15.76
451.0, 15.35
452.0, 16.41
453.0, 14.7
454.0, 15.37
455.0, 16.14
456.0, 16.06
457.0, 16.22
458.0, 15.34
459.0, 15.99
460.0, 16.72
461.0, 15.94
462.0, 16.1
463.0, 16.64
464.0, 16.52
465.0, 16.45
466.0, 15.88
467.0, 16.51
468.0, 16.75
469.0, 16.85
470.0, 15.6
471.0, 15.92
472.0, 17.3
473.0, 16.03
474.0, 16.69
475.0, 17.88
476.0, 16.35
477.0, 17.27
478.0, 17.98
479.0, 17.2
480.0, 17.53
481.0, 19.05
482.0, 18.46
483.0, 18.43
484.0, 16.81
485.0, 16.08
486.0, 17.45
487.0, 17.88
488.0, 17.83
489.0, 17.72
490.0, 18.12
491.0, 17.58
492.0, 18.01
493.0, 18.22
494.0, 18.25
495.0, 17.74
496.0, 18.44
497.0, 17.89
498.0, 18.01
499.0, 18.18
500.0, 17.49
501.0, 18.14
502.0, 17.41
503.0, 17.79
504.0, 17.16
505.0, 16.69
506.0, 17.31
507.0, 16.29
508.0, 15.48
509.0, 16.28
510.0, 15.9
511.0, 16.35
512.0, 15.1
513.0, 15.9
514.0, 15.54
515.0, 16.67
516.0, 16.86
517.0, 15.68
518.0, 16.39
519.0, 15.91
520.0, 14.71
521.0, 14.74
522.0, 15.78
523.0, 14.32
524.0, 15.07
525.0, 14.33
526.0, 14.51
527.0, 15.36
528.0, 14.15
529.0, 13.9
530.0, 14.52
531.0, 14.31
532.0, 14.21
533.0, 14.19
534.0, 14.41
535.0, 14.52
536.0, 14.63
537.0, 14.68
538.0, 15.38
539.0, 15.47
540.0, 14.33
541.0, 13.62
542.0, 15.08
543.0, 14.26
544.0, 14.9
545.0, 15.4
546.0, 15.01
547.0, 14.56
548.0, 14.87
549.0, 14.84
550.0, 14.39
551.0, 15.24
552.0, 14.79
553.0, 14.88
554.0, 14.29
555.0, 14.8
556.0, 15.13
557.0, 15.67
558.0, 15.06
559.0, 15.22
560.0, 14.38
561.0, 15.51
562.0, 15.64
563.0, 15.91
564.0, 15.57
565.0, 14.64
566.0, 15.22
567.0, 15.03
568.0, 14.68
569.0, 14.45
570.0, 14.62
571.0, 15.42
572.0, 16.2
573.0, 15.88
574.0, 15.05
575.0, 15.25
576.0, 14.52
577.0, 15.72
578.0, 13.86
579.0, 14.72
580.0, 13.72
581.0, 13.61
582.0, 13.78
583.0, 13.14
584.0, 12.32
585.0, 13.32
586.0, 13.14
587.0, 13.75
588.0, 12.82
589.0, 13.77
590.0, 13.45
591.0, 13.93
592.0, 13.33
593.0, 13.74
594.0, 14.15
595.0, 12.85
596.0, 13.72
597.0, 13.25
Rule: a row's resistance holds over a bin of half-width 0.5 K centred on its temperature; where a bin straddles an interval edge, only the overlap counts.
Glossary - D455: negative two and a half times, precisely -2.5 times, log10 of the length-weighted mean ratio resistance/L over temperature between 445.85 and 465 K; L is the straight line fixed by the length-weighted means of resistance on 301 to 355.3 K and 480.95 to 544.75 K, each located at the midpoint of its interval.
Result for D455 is -0.13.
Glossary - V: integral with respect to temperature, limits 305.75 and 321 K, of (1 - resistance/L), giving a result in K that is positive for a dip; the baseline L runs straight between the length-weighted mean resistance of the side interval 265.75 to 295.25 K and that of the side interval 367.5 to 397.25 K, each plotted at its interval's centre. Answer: 2.5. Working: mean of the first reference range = 11.1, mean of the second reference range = 11.4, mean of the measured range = 9.38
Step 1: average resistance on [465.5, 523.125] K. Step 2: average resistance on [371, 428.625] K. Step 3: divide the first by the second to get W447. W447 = 1.3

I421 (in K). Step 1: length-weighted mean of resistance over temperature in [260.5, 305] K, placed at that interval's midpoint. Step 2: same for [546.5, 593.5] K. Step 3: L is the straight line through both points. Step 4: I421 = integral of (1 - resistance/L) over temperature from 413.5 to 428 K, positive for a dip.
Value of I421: -2.6 K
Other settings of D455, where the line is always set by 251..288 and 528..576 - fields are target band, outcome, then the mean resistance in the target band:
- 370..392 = 0.08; 11.6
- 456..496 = -0.23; 17.1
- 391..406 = 0.10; 11.6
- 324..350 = 0.13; 10.5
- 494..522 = -0.17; 16.7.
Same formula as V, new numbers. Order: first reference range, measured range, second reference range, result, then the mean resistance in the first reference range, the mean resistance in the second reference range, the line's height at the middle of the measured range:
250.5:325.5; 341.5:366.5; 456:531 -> 1.65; 10.4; 16.6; 12.4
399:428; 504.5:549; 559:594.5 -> -2.67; 14.1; 14.4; 14.3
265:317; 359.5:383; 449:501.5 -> 2.07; 10.4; 17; 13.3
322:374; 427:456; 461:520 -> -3.59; 11.1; 17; 15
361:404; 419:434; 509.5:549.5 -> -4.10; 11.6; 15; 12.6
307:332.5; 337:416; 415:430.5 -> 5.89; 9.72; 15.4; 12.8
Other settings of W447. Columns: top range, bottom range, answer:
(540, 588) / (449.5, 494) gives 0.87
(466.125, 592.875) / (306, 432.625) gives 1.32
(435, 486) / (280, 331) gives 1.65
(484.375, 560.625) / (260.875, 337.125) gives 1.52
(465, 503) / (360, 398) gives 1.51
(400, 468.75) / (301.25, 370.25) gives 1.48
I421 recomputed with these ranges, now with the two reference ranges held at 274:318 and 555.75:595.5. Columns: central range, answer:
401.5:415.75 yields -1.88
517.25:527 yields -1.05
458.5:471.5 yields -3.57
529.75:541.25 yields -0.58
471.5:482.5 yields -3.79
